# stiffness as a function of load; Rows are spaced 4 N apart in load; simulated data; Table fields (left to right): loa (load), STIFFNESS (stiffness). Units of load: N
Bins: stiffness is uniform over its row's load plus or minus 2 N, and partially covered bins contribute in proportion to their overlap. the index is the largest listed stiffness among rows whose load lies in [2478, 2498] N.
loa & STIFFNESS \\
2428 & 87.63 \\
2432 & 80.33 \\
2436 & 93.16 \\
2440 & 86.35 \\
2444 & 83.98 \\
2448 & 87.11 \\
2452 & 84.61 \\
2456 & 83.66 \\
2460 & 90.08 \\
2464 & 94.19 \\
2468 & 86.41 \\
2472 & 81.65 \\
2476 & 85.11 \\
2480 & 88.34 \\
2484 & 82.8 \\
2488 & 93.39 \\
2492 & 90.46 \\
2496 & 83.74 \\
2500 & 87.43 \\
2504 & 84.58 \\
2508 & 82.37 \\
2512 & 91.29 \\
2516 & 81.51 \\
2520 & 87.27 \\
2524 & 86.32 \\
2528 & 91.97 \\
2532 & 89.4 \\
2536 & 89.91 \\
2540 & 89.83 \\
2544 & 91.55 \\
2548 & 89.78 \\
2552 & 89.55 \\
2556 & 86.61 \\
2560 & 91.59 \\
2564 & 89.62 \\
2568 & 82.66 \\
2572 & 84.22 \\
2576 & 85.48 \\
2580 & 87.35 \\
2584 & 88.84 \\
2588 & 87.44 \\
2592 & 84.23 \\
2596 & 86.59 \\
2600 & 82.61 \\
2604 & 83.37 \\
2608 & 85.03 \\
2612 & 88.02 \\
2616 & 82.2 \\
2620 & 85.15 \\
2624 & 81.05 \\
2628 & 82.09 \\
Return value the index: 93.39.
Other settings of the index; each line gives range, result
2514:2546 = 91.97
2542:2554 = 91.55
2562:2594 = 89.62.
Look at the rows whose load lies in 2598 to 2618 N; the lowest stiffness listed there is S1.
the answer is 82.2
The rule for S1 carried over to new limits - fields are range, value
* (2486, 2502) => 83.74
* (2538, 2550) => 89.78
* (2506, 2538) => 81.51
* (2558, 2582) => 82.66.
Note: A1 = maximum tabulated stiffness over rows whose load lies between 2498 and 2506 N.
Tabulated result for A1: 87.43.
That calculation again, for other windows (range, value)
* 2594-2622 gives 88.02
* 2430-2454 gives 93.16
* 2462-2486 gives 94.19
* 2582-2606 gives 88.84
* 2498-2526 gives 91.29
